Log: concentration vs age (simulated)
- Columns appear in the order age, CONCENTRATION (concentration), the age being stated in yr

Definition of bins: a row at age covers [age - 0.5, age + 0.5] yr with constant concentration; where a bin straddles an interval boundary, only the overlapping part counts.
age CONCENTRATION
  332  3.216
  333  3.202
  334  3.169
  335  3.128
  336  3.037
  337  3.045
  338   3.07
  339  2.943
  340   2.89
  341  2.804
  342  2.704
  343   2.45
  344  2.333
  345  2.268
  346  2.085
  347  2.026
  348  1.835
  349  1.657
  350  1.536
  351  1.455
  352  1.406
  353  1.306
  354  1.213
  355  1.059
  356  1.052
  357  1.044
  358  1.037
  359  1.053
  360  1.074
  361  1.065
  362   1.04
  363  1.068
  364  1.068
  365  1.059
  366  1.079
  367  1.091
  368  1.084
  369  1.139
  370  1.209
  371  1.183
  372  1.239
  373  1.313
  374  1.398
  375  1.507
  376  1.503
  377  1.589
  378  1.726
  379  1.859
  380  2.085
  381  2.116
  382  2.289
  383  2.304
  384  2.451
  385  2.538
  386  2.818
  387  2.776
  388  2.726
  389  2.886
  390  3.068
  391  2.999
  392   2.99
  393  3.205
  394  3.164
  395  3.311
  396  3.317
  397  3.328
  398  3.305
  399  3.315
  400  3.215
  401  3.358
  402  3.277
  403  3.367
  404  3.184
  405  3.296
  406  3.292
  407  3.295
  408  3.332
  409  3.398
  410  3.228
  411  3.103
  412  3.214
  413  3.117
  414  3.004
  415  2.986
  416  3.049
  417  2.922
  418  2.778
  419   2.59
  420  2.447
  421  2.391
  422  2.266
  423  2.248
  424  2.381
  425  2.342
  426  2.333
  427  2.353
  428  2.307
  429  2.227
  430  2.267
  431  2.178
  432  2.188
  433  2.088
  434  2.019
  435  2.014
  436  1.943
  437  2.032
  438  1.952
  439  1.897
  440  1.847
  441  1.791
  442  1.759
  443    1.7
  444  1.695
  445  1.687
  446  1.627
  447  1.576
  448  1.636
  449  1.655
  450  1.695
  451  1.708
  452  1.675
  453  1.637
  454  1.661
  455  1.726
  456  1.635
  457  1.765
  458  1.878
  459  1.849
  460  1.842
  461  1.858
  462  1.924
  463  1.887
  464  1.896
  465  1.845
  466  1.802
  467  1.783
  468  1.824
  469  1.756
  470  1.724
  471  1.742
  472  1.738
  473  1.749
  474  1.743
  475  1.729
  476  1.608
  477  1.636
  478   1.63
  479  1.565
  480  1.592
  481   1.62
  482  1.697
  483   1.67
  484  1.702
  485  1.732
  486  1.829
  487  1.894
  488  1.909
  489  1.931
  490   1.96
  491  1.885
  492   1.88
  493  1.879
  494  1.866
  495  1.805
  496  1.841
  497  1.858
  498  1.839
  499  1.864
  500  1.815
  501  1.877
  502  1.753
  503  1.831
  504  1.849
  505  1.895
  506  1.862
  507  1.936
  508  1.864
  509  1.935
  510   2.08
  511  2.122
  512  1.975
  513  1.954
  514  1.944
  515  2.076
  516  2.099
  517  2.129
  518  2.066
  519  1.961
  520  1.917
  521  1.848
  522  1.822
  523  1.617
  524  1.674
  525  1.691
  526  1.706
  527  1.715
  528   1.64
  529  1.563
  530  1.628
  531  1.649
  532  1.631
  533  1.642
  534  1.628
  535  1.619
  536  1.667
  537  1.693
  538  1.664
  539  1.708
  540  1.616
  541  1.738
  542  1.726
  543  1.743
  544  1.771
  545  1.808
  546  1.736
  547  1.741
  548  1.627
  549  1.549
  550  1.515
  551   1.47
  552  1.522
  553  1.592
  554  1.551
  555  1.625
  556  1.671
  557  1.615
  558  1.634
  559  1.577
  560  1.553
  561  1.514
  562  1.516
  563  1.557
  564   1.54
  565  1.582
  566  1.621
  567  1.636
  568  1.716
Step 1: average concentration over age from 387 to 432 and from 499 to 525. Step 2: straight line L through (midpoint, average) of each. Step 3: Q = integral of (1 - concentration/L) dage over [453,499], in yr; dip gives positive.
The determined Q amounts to 9.6 yr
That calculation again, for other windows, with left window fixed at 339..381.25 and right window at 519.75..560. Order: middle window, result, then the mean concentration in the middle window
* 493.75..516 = -3.6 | 1.91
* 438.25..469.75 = -2.9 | 1.76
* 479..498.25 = -2.0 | 1.8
